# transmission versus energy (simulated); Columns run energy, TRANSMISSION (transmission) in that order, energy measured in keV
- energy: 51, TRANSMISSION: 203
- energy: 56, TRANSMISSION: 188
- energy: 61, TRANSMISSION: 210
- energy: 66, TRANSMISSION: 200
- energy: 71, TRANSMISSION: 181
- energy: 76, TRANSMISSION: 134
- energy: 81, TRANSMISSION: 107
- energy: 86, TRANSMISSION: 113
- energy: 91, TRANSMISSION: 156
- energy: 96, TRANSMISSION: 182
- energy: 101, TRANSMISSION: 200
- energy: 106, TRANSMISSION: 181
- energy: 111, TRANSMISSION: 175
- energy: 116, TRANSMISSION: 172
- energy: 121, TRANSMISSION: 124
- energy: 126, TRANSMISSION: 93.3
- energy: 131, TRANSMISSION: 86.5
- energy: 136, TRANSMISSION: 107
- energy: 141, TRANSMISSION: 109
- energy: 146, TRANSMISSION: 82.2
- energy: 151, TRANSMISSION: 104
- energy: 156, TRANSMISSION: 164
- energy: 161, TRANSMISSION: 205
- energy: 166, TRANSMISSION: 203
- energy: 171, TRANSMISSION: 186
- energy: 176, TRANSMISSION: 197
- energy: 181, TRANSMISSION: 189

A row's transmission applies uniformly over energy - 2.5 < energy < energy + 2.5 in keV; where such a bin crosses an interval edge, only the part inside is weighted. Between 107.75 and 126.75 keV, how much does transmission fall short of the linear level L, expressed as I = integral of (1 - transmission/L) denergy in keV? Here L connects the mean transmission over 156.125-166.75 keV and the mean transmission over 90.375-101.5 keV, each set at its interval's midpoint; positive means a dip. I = 3.8 keV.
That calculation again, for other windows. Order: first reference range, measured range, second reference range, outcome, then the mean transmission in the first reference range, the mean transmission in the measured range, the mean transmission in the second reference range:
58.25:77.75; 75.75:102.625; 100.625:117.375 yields 4.9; 183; 148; 180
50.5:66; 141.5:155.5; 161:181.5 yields 6.5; 200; 106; 196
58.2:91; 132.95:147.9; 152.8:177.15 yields 6.7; 158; 99.6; 188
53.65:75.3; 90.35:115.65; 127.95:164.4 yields -3.4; 190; 180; 124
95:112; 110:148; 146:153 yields 5.6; 186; 117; 96.2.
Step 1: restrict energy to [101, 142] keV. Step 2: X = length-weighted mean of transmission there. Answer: 136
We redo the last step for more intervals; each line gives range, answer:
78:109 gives 156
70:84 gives 135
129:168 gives 132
